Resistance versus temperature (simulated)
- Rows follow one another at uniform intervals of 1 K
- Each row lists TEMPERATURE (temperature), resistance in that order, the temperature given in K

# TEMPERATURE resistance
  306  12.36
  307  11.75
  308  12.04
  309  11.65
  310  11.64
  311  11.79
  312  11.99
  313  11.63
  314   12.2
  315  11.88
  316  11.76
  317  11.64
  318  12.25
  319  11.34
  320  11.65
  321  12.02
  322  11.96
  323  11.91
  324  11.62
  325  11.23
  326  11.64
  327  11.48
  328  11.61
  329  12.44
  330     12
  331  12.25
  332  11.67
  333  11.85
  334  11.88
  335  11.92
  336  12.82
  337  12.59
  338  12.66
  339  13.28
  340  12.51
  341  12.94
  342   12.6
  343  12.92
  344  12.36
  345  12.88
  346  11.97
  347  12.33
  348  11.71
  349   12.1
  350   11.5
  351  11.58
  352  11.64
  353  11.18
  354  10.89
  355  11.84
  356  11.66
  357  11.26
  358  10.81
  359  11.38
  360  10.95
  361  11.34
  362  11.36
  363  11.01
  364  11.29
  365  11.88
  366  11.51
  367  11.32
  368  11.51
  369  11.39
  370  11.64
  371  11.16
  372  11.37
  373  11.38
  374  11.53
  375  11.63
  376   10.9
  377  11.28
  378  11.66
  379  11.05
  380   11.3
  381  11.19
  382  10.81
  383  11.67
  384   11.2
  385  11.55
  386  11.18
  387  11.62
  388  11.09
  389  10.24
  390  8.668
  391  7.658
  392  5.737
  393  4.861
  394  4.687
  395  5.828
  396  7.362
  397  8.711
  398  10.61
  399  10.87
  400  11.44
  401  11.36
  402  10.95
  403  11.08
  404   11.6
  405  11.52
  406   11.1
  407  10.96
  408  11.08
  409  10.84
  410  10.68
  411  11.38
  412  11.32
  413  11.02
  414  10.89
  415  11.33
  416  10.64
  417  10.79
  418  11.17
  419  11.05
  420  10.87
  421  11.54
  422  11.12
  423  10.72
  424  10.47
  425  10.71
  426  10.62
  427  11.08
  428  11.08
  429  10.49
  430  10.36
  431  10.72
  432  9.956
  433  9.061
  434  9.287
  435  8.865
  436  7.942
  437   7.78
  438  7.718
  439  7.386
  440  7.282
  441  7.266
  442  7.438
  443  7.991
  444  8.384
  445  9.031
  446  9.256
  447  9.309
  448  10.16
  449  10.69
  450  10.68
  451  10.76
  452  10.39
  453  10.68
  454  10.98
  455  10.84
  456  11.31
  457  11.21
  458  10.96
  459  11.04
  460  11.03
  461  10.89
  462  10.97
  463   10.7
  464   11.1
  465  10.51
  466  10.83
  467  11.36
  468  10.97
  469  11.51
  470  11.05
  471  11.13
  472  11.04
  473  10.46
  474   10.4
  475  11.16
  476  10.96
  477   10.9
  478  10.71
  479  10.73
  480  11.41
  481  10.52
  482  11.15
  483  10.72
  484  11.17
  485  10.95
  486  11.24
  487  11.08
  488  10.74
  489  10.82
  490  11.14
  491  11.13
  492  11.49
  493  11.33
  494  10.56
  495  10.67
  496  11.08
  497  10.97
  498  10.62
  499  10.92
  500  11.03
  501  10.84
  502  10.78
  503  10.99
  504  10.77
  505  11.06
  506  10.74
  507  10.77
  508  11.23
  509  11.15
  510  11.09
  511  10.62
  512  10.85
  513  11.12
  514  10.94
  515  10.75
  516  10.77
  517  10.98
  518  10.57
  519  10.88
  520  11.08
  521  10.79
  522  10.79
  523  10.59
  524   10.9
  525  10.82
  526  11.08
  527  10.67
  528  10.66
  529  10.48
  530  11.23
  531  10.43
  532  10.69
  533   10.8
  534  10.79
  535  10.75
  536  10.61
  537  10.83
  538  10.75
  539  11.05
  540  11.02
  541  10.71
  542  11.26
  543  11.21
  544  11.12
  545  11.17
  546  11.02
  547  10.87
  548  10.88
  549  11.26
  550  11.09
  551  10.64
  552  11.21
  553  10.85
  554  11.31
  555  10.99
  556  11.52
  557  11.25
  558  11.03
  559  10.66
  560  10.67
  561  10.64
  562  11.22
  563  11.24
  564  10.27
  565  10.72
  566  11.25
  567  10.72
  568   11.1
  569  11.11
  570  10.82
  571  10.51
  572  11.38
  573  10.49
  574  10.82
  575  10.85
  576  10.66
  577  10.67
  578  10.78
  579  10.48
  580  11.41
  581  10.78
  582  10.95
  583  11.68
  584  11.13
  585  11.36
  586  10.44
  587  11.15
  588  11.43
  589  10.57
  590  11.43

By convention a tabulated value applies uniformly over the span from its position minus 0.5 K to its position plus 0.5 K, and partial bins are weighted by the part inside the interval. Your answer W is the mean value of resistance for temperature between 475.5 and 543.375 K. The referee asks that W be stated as 10.9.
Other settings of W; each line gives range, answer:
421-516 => 10.5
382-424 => 10.3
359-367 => 11.3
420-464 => 9.93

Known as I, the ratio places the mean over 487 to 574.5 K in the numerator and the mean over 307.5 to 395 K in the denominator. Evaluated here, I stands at 1.0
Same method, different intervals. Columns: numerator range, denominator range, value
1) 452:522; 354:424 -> 1.02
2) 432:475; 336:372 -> 0.84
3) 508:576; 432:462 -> 1.14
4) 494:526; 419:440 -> 1.10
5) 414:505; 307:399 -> 0.93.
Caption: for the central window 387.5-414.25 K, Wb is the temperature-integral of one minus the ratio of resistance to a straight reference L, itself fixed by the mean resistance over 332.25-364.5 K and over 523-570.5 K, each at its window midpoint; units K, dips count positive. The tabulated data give 4.34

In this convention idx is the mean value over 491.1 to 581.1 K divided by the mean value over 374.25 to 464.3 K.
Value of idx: 1.1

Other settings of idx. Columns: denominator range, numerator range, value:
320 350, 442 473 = 0.86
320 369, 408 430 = 0.92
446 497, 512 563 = 1.00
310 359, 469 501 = 0.92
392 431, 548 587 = 1.06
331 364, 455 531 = 0.92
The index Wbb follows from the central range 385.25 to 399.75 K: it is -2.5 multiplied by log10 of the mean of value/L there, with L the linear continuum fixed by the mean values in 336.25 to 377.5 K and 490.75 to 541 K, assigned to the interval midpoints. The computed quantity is 0.32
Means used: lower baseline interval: 11.7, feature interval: 8.61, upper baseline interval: 10.9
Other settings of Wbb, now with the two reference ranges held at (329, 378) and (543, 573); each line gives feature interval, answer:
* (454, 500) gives 0.03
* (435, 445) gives 0.41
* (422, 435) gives 0.11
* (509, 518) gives 0.03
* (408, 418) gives 0.05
